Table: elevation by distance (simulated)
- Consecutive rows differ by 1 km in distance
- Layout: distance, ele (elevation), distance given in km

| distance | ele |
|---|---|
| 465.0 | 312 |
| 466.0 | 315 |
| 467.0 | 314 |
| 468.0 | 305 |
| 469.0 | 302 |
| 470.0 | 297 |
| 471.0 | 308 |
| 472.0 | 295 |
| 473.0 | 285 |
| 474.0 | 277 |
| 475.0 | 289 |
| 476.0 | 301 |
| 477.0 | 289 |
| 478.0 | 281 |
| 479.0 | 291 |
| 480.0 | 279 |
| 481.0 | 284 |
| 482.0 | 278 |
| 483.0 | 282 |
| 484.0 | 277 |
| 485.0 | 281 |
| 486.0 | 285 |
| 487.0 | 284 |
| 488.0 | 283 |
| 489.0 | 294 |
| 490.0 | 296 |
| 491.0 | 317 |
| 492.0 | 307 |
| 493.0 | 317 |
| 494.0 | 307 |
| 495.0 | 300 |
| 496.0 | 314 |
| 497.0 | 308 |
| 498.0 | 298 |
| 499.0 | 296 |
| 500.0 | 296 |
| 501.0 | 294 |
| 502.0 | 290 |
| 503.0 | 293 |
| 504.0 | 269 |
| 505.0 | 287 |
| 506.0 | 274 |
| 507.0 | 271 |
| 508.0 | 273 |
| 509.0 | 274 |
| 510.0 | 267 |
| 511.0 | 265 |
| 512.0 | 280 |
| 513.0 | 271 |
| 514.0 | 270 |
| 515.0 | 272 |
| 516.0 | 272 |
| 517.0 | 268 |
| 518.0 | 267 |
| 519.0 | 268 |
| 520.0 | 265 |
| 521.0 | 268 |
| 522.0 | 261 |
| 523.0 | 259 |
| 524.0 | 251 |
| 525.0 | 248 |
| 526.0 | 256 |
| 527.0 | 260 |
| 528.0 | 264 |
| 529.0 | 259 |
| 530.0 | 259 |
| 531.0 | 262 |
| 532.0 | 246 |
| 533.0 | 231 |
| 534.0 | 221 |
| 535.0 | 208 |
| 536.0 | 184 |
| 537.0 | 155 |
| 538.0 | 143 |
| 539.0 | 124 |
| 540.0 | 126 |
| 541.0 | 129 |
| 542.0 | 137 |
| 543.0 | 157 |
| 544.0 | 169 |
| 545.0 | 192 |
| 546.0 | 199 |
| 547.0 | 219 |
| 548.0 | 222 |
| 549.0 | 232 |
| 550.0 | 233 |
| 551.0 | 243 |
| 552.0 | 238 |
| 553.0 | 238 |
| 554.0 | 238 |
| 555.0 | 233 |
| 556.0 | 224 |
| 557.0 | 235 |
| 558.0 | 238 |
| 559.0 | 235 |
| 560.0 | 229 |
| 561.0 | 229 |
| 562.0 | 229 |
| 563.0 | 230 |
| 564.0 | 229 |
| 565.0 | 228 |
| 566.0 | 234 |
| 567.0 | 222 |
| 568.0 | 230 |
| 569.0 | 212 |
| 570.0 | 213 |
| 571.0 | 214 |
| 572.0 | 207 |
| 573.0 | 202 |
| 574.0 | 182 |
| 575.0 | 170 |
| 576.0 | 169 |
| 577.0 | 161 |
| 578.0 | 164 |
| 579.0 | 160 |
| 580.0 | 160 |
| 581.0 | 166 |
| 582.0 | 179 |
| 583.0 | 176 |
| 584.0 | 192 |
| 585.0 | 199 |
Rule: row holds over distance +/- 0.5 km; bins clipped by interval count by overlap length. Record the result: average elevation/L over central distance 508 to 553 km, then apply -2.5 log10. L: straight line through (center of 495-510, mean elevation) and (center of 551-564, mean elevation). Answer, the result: 0.138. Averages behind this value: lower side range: 288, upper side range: 233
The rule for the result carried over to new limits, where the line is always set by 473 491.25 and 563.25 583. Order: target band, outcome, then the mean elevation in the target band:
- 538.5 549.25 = 0.29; 172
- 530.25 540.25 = 0.21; 193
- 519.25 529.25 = -0.07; 259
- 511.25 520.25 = -0.07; 270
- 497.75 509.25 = -0.08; 285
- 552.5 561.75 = -0.11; 233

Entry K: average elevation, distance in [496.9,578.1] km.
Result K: 233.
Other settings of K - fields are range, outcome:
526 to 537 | 236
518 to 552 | 218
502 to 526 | 269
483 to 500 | 297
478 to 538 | 271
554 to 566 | 231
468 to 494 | 292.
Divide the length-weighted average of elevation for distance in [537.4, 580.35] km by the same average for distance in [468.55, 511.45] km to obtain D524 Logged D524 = 0.70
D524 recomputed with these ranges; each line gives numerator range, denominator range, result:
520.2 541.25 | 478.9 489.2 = 0.78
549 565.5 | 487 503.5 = 0.78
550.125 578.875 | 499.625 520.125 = 0.79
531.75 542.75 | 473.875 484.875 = 0.60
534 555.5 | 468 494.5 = 0.66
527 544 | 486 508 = 0.66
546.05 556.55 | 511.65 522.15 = 0.86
